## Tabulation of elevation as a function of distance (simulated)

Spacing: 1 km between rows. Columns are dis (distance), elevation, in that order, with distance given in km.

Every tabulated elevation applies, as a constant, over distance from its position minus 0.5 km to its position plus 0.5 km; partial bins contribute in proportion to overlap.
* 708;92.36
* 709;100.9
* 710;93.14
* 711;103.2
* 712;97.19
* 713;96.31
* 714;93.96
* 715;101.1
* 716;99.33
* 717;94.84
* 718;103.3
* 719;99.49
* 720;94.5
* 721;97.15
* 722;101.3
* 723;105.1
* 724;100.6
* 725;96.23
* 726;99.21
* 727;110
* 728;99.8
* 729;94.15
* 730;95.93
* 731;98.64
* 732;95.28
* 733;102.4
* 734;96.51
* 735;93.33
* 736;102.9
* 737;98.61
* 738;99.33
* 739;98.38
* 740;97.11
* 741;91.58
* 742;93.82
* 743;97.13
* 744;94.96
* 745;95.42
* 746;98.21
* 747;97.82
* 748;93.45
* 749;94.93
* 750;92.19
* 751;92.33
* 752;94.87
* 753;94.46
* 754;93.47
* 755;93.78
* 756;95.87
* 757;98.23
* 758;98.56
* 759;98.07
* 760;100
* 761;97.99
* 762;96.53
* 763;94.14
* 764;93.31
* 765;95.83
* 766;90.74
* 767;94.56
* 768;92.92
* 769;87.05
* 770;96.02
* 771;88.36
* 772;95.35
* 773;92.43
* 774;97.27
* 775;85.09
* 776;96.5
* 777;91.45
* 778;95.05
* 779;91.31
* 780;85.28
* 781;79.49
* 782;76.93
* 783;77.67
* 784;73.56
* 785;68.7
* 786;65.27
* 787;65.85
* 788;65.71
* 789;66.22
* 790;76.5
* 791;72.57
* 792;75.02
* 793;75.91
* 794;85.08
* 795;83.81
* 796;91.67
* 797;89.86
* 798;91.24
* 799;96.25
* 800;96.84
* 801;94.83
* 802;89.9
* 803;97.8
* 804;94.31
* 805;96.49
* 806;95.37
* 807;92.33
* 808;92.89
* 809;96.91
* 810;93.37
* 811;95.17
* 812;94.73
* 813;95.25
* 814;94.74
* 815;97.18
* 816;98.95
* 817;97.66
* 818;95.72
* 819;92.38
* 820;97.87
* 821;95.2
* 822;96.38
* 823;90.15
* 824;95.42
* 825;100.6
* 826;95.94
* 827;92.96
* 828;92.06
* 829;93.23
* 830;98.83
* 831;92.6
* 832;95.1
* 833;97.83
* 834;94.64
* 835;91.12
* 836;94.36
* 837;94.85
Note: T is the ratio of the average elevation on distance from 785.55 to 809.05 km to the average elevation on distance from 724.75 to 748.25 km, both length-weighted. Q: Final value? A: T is 0.87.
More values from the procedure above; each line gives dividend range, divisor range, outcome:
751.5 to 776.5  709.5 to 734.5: 0.96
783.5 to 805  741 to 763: 0.86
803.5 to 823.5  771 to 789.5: 1.16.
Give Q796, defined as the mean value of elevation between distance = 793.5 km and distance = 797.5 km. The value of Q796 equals 87.6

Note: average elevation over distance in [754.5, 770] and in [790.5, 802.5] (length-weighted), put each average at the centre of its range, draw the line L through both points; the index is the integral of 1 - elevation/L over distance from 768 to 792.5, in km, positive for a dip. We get 2.40 km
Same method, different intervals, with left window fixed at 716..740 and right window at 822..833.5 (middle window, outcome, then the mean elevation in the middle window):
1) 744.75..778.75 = 1.1 km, 94.4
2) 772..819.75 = 4.3 km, 87.7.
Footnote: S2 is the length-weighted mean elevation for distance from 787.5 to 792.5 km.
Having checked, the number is 71.2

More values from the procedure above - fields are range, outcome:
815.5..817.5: 98.3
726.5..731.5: 99.7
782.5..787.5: 70.2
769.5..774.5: 93.9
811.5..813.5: 95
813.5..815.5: 96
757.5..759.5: 98.3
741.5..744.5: 95.3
